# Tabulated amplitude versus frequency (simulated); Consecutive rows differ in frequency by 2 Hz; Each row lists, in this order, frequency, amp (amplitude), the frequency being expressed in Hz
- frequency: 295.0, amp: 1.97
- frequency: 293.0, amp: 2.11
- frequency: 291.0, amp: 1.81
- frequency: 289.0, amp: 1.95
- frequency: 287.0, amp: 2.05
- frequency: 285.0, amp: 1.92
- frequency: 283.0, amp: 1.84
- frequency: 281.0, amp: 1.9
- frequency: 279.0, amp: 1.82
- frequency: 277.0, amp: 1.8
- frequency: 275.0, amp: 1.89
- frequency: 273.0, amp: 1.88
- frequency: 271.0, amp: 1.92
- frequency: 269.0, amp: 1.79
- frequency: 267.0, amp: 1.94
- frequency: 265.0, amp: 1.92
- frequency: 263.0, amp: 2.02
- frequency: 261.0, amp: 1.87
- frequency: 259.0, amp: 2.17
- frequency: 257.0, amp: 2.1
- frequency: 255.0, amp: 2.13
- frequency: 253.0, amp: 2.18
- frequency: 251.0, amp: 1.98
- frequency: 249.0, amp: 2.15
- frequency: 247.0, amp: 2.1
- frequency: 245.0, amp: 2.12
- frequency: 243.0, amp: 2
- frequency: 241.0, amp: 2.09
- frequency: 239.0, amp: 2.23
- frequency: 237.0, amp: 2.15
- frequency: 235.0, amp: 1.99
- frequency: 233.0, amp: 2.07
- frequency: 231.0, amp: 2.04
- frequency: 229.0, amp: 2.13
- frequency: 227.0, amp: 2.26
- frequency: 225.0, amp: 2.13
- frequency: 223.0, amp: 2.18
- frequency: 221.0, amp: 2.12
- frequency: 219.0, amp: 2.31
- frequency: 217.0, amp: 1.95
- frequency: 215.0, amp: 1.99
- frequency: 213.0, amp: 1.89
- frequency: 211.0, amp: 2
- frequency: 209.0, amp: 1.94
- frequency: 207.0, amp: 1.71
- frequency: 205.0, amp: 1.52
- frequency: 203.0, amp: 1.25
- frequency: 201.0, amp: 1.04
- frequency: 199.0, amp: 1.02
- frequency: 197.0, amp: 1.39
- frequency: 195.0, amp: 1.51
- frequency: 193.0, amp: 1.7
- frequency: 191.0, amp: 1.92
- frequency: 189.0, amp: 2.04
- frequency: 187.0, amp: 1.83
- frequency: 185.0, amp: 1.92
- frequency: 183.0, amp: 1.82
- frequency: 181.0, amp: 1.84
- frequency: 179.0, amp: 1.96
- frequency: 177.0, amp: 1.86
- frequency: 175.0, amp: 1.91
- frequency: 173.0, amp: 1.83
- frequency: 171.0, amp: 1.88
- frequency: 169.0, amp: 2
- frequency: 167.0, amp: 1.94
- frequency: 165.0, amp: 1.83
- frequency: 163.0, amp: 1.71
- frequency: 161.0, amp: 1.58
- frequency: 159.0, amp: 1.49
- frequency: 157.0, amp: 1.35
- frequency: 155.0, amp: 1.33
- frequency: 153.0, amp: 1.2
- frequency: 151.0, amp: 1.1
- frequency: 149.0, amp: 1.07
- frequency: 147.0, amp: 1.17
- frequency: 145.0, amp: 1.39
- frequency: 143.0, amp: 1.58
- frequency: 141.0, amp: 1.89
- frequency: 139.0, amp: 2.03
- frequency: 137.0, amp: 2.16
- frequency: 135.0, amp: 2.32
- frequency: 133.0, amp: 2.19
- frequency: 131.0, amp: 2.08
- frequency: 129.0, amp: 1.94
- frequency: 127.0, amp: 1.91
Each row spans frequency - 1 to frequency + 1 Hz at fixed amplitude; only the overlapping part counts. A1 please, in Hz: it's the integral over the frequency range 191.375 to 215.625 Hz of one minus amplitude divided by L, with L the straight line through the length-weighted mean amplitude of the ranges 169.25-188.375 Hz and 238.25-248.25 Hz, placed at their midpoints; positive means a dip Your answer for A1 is 4.8 Hz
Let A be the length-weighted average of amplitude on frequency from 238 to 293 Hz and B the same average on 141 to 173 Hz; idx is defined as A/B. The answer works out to 1.30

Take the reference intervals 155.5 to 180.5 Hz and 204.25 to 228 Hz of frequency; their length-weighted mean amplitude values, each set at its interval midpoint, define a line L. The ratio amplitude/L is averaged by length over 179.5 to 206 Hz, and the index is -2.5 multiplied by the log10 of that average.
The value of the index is 0.173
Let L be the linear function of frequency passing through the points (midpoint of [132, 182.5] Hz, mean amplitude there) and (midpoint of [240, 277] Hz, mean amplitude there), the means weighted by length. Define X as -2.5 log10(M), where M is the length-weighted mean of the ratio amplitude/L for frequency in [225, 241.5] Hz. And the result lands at -0.101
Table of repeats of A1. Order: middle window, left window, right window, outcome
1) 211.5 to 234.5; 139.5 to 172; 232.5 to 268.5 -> -2.18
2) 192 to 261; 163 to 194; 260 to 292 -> -1.43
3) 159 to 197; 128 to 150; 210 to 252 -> 2.10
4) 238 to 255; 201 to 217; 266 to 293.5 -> -2.73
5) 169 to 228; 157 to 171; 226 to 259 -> 2.47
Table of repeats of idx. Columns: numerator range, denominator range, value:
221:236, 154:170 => 1.28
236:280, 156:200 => 1.15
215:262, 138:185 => 1.28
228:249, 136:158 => 1.42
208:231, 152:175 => 1.25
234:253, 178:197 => 1.15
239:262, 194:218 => 1.30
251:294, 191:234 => 1.07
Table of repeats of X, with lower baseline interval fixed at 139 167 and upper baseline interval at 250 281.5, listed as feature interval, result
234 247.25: -0.136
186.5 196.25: -0.094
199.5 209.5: 0.175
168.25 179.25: -0.211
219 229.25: -0.220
